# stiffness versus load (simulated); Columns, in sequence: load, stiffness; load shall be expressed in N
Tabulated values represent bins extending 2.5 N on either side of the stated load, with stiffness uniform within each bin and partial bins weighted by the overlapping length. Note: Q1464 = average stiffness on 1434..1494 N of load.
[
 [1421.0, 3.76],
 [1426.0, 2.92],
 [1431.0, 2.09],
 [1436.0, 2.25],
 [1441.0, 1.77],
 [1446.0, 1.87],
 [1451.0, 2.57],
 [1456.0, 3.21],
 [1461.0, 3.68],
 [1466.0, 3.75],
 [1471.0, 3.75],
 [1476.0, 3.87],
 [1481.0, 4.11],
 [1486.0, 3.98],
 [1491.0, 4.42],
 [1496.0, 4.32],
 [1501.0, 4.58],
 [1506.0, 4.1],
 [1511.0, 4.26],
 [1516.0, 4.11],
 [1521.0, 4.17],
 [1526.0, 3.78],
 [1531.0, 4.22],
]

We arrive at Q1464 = 3.29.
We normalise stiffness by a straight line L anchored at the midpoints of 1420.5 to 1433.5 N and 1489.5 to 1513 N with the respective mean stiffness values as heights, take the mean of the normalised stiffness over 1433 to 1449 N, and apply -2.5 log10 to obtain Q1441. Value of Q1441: 0.48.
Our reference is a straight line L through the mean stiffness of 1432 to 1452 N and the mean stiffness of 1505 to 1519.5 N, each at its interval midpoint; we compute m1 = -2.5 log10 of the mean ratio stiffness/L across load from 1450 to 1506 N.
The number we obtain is -0.23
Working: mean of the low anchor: 2.08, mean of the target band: 3.89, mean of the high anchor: 4.16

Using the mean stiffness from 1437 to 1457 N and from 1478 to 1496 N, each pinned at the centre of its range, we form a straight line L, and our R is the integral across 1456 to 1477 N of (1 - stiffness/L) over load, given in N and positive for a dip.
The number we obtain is -3.3 N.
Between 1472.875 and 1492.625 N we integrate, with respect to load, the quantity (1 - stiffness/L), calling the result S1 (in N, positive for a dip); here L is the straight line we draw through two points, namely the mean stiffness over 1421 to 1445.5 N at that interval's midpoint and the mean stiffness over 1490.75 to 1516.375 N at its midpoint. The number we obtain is -1.8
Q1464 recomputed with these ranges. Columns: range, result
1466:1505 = 4.12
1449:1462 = 3.12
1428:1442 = 2.1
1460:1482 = 3.82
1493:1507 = 4.36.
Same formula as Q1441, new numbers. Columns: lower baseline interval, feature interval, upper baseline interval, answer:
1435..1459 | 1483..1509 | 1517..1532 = -0.242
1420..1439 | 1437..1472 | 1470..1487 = 0.167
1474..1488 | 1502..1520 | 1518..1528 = -0.054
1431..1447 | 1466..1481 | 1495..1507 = -0.165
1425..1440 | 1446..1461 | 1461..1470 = 0.139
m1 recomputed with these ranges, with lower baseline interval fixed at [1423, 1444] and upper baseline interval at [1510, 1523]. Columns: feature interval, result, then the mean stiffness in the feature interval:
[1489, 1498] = -0.20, 4.37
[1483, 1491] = -0.18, 4.13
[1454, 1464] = -0.21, 3.47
